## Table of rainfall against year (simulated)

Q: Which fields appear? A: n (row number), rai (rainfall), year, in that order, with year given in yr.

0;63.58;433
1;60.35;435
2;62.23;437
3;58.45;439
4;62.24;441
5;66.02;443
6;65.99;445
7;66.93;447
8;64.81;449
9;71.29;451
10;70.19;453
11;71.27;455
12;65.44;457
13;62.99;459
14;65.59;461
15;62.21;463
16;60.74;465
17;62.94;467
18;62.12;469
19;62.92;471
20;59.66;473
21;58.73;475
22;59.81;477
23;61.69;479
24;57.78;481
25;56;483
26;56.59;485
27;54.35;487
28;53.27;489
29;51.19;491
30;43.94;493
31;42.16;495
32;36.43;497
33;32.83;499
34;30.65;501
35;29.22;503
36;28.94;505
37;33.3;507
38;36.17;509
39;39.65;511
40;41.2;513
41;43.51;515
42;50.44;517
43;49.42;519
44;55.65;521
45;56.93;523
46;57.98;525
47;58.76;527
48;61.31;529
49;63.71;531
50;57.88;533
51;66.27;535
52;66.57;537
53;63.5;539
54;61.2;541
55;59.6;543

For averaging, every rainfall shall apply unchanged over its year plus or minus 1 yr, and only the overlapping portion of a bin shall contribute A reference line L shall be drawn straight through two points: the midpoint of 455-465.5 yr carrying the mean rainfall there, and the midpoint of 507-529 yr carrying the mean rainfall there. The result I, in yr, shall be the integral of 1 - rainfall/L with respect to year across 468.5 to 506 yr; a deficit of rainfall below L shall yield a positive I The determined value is 5.5 yr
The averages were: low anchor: 64.3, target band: 49.2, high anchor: 48.8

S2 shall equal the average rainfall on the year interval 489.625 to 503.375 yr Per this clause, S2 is 38.9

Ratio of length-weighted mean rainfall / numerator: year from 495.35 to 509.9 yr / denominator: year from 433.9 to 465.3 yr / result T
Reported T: 0.51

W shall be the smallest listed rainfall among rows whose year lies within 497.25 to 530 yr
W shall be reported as 28.94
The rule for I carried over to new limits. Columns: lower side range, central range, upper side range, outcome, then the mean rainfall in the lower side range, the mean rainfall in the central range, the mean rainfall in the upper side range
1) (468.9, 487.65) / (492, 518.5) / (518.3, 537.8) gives 9.59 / 58.9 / 37.8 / 59.5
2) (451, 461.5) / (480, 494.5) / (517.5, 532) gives 2.32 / 67.6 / 52.9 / 57.4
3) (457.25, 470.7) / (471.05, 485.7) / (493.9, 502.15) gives -2.21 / 62.9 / 58.9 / 35.5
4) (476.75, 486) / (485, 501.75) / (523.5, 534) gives 4.15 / 58.3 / 44.1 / 59.8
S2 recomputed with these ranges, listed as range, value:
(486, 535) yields 46.6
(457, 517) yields 50.2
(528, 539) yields 63.2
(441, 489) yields 62.7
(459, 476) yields 61.9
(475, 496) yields 53.9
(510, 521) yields 45.8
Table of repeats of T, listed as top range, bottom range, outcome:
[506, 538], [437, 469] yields 0.81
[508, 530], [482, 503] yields 1.11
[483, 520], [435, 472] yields 0.65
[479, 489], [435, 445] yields 0.90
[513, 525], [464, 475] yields 0.83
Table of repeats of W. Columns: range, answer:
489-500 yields 32.83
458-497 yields 36.43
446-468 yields 60.74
